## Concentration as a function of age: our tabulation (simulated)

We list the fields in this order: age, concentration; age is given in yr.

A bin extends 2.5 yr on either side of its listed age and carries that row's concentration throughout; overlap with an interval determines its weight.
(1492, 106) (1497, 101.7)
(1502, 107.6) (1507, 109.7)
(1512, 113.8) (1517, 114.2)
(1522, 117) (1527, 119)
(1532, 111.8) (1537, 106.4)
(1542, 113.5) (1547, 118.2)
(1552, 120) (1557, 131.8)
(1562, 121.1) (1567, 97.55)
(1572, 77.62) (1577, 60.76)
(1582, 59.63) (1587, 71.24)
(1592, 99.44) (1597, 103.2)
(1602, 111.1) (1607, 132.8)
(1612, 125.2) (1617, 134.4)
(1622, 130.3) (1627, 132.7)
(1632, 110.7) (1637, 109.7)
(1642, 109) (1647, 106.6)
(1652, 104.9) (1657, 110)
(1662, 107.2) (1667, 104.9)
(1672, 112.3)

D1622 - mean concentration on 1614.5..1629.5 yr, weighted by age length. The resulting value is 132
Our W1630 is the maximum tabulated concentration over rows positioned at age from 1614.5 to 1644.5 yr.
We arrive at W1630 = 134.4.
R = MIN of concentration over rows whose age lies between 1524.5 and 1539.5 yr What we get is 106.4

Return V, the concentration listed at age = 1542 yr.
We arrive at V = 113.5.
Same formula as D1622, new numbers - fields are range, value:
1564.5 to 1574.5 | 87.6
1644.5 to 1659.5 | 107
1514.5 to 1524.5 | 116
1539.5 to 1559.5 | 121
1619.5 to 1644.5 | 118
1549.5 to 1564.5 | 124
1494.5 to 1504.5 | 105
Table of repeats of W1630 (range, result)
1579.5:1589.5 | 71.24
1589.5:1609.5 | 132.8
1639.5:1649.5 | 109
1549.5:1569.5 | 131.8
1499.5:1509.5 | 109.7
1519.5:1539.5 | 119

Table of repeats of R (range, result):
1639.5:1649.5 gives 106.6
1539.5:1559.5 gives 113.5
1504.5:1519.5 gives 109.7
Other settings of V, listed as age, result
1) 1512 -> 113.8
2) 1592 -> 99.44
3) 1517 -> 114.2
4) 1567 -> 97.55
